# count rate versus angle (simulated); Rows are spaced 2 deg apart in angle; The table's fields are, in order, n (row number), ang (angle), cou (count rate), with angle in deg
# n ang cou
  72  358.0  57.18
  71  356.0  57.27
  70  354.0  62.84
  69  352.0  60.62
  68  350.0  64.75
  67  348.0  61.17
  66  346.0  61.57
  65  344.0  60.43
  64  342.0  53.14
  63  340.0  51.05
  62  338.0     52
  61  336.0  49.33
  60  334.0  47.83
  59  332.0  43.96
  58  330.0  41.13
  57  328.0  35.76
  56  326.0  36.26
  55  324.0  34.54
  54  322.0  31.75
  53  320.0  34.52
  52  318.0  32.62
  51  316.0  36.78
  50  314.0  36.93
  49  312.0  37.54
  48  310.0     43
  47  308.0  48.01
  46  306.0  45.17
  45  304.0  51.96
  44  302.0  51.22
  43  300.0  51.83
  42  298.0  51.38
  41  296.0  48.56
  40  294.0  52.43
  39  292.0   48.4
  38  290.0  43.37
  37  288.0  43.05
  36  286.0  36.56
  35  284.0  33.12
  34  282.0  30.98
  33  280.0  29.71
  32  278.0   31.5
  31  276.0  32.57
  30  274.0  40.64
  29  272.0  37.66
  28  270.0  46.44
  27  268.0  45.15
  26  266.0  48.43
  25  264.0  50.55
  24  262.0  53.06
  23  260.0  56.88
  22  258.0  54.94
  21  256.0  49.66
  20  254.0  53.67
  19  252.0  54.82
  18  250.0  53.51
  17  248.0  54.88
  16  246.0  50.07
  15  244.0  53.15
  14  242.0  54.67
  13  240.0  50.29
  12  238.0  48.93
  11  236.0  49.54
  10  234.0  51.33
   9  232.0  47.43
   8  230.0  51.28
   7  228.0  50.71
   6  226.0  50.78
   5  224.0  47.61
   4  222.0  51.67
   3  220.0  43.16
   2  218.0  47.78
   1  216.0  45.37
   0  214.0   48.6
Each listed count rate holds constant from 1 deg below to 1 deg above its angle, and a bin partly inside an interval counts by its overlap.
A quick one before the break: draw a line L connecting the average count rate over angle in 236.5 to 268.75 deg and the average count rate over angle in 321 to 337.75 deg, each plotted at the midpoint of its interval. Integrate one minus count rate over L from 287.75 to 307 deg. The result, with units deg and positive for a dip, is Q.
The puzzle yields -1.5 deg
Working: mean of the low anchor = 52.1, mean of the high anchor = 40.6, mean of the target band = 49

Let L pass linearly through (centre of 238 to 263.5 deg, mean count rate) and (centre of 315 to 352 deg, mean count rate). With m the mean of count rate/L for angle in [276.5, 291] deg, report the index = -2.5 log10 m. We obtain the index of 0.38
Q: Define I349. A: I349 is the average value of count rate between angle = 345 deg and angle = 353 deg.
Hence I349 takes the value 62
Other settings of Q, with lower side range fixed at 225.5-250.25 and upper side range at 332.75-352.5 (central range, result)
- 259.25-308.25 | 8.33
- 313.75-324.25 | 3.92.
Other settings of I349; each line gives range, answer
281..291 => 37.4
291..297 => 49.8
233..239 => 49.9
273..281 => 33.6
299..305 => 51.7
